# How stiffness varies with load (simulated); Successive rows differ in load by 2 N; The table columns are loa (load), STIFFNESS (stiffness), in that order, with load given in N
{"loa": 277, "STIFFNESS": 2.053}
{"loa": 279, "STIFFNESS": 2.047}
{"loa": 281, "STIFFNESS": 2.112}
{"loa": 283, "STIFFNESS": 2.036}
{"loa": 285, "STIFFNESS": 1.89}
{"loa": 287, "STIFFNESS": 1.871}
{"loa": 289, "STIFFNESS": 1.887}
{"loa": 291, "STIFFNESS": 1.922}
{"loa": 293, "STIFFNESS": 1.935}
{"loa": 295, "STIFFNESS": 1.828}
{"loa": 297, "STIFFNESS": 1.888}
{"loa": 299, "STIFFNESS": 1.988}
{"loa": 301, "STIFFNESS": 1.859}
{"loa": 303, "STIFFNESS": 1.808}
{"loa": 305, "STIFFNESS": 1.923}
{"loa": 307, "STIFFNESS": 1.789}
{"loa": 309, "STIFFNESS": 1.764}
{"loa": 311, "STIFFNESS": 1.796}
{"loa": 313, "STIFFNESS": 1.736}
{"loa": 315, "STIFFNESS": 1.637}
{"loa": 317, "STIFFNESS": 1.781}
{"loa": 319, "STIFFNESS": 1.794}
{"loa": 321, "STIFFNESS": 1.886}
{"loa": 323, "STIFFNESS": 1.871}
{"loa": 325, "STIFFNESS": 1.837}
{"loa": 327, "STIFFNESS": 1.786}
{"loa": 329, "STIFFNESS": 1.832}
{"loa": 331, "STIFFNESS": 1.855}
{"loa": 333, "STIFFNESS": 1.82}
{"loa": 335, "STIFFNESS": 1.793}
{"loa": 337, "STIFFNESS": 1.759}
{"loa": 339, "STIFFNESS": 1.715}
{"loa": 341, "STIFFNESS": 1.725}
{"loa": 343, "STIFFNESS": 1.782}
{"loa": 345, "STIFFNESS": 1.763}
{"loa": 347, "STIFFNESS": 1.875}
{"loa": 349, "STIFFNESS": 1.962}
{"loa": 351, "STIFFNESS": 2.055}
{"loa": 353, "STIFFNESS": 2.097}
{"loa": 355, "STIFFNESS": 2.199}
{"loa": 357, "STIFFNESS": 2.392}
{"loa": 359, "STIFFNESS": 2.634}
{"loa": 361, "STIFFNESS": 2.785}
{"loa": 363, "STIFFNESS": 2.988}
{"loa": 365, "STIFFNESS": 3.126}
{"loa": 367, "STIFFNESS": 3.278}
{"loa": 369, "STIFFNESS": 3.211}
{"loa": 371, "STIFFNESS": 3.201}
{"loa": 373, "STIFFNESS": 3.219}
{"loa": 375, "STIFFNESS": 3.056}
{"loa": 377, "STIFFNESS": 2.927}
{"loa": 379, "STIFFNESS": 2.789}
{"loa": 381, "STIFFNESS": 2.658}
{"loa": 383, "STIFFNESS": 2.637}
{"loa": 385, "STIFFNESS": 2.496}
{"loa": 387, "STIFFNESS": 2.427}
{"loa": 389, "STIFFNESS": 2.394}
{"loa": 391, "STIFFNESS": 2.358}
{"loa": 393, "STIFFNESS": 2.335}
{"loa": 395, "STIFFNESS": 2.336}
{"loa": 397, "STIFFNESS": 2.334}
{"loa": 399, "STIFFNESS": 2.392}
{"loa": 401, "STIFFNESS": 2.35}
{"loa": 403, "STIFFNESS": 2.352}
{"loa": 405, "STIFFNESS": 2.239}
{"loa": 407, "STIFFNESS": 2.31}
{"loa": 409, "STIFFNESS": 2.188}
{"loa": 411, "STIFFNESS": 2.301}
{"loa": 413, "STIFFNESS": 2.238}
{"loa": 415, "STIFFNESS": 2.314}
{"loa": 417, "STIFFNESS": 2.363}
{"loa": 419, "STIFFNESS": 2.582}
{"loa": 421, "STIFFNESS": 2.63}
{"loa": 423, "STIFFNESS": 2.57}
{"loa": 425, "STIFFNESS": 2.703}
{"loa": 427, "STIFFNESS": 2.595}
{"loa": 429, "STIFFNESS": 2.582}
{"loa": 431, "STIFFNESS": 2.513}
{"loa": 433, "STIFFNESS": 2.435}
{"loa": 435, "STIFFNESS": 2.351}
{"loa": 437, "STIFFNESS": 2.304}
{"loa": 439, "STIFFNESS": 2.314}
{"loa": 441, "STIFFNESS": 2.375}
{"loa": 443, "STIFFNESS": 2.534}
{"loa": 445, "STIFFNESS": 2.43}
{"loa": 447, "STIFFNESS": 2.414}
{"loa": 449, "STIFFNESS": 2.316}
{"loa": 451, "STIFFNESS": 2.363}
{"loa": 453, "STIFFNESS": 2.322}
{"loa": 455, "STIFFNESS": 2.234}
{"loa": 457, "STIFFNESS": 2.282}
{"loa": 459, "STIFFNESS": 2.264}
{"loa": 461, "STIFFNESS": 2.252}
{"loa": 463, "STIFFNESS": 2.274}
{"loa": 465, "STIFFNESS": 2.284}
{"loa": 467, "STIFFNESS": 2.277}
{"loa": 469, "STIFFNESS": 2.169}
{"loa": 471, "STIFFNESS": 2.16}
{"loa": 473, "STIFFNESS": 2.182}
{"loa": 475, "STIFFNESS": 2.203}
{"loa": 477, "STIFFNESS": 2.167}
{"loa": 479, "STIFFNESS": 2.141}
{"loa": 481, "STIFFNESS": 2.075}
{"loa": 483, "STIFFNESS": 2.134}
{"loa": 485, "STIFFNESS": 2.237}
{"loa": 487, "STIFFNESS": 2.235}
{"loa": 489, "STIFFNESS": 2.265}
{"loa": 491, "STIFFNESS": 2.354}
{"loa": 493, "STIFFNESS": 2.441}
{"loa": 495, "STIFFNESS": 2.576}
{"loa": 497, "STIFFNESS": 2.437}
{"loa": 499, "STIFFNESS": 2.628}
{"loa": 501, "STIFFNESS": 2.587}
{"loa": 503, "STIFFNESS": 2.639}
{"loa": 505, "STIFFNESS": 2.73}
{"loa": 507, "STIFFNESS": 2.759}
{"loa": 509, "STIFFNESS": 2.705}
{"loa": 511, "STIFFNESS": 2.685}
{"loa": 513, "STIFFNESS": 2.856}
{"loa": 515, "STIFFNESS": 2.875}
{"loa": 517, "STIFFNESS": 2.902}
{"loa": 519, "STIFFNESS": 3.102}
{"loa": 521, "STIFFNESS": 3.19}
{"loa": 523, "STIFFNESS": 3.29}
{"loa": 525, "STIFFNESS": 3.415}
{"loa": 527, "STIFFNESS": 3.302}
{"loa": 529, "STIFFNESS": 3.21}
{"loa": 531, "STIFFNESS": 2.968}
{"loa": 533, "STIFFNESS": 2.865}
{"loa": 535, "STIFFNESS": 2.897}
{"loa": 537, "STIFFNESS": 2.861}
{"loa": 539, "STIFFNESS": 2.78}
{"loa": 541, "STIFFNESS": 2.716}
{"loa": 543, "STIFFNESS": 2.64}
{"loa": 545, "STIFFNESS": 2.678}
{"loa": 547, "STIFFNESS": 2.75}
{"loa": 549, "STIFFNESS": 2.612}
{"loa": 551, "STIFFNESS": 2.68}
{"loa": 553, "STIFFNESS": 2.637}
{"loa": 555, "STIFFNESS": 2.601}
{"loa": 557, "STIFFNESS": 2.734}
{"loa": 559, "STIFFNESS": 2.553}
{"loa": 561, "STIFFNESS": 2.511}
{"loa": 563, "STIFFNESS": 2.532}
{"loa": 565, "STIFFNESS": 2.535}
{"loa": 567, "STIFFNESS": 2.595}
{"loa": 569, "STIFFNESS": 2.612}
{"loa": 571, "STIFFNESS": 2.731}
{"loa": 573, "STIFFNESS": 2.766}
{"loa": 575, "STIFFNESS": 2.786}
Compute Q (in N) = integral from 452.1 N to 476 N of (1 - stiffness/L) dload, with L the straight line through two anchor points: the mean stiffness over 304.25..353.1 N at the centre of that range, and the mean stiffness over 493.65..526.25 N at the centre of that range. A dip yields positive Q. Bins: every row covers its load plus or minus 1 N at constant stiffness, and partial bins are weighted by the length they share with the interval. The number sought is 3.1 N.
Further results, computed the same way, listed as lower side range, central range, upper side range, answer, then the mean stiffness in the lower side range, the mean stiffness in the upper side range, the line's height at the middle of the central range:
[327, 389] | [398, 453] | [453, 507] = -1.25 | 2.39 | 2.32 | 2.35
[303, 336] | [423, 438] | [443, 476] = -2.18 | 1.81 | 2.28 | 2.19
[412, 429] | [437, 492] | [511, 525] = 9.44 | 2.5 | 3.04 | 2.75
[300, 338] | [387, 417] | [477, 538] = -1.67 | 1.81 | 2.7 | 2.2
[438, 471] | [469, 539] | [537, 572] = -4.45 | 2.31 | 2.65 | 2.48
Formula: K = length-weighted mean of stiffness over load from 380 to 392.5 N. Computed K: 2.49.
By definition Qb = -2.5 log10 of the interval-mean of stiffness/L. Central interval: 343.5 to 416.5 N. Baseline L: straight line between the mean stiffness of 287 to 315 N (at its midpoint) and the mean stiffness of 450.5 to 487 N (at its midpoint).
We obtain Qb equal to -0.230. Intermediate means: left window 1.85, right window 2.22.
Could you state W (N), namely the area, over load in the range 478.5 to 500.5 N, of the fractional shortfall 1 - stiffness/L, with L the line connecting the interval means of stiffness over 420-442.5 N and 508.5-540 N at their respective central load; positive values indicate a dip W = 3.76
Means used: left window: 2.49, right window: 3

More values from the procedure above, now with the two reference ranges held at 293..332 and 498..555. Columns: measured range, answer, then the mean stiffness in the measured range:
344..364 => -2.42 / 2.27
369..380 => -4.83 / 3.05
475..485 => 1.83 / 2.15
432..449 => 0.35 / 2.39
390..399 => -0.51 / 2.35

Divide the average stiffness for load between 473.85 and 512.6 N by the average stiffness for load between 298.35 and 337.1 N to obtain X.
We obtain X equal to 1.3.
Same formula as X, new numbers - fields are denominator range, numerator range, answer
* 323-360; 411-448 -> 1.27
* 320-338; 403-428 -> 1.32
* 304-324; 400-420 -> 1.29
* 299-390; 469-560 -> 1.20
